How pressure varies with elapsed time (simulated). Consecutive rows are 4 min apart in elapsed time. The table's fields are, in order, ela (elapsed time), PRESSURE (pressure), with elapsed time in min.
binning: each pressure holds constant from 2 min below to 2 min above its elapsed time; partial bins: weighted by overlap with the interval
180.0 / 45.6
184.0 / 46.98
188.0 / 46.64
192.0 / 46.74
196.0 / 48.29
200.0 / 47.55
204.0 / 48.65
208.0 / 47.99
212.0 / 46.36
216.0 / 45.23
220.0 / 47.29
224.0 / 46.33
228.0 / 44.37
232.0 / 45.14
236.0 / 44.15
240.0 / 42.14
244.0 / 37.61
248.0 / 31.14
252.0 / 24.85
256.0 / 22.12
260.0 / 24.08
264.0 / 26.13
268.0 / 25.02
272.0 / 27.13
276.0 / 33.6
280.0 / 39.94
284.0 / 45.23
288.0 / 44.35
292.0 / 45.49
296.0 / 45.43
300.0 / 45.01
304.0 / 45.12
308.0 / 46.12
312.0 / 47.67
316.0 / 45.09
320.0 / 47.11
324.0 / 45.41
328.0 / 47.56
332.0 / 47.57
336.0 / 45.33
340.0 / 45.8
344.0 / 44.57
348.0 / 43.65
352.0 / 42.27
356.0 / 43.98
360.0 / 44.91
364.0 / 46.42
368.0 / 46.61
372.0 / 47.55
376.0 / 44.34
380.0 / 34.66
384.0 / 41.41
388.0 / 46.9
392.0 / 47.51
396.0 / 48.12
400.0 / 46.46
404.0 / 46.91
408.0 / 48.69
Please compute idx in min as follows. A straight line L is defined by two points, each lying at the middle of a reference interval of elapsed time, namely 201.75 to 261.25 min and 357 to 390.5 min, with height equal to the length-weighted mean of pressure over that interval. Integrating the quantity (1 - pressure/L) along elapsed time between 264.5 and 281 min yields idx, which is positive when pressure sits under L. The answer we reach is 4.3 min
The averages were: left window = 40.1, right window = 44.1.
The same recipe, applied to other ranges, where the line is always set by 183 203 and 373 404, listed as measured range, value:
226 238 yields 0.6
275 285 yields 1.4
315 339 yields -0.5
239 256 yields 5.3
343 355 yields 0.4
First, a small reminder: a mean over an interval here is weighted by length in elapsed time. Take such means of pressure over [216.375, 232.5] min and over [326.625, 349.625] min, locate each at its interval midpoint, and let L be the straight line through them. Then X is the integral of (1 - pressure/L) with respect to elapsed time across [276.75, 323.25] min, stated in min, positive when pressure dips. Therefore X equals 0.9 min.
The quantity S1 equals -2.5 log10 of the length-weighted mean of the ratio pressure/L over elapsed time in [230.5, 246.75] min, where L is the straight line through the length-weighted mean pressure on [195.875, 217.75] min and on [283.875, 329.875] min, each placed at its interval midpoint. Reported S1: 0.13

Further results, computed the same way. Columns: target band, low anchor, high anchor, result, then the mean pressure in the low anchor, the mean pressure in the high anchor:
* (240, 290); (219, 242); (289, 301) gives 0.37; 44.8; 45.3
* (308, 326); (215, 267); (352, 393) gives -0.13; 36.6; 44.2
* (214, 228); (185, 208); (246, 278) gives -0.16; 47.6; 26.8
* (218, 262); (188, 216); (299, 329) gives 0.25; 47.4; 46.1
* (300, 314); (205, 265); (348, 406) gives -0.11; 38.7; 44.8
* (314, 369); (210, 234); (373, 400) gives -0.02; 45.8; 44.2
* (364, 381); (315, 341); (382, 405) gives 0.05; 46.3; 46.2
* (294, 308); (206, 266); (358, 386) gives -0.11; 38.3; 43.7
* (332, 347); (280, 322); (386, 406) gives 0.02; 45.4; 47.2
